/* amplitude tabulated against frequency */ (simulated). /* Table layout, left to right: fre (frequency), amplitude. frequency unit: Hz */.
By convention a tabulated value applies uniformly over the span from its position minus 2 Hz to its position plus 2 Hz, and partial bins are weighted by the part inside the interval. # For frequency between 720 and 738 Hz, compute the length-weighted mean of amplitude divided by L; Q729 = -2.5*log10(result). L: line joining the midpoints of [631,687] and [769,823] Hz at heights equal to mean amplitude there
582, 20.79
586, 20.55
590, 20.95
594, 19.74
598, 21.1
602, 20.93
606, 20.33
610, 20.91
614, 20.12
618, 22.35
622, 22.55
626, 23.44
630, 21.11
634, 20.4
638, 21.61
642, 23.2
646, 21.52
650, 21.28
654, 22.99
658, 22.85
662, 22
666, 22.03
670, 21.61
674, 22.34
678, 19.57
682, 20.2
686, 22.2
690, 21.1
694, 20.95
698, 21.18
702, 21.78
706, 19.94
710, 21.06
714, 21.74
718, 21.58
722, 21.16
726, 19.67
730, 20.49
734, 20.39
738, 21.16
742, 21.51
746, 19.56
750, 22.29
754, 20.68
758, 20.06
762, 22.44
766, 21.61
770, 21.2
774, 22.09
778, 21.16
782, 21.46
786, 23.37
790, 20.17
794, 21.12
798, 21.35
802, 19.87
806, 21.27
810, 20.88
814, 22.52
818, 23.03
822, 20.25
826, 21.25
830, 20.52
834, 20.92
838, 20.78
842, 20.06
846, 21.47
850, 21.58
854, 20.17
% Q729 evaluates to 0.05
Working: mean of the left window 21.7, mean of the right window 21.4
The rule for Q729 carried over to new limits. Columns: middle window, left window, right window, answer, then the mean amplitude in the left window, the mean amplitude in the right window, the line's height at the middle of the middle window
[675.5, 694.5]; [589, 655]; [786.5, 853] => 0.03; 21.4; 21.1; 21.3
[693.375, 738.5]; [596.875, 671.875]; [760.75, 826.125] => 0.03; 21.7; 21.5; 21.6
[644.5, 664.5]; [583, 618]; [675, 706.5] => -0.07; 20.7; 21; 20.8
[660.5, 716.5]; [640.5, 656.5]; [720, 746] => 0.01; 22.2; 20.6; 21.5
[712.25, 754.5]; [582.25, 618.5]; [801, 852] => 0.00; 20.7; 21.1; 21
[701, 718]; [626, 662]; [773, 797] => 0.03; 22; 21.5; 21.8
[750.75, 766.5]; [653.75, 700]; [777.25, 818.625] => 0.01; 21.5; 21.4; 21.5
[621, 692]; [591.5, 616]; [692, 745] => -0.05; 20.5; 20.9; 20.7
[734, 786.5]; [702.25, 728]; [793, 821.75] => -0.01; 20.9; 21.4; 21.1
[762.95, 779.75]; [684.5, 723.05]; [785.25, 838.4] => -0.02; 21.3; 21.2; 21.2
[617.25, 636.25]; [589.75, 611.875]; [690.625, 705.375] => -0.06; 20.6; 21.2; 20.8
